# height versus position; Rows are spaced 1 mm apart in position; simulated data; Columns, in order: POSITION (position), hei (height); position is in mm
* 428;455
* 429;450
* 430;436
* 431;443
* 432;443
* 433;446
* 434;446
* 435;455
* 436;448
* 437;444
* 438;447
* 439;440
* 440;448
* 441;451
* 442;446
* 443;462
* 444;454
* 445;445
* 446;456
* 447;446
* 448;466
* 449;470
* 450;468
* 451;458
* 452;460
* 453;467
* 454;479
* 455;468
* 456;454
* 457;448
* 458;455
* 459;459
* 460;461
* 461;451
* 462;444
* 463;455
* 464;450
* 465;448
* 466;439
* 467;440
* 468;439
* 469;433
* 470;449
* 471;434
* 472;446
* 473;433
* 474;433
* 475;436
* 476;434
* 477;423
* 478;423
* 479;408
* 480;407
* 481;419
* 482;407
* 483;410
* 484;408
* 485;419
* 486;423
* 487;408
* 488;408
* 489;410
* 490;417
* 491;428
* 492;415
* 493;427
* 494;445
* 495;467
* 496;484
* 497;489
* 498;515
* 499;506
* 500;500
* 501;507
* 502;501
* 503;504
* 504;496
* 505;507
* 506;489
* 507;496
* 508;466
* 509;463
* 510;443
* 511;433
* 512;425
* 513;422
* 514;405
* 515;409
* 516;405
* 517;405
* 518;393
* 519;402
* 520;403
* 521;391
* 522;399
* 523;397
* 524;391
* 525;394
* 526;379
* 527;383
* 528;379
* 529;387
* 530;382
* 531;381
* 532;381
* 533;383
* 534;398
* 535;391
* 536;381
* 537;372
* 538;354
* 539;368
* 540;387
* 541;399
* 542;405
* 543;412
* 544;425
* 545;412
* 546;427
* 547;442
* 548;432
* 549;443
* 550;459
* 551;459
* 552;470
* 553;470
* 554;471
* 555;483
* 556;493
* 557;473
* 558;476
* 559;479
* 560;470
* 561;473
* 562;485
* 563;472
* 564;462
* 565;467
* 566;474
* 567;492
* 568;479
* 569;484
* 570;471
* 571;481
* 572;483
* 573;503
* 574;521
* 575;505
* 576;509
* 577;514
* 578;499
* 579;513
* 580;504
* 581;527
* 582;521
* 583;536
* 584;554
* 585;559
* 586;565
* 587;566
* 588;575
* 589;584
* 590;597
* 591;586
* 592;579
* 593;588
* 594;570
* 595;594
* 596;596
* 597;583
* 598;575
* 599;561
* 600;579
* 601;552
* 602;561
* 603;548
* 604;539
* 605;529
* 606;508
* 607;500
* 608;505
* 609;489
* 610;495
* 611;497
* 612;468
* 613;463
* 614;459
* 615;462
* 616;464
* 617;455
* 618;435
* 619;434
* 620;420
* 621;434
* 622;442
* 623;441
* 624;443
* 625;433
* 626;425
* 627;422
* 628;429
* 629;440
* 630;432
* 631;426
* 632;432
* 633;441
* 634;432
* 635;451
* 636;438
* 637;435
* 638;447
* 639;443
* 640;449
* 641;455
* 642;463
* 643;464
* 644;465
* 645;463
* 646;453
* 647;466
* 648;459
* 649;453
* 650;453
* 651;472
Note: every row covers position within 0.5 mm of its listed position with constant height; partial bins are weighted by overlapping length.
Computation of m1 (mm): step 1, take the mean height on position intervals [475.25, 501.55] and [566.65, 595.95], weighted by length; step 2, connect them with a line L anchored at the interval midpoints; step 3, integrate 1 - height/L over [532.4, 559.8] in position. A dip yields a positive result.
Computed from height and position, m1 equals 3.9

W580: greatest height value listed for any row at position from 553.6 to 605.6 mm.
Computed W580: 597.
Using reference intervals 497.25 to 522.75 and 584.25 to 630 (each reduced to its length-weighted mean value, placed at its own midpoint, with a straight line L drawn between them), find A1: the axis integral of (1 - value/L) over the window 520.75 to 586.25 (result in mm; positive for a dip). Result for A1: 3.84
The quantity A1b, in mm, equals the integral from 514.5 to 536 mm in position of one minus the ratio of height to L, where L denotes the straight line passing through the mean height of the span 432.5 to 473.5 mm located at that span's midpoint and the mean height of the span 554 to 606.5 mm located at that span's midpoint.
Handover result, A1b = 4.4 mm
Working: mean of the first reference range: 451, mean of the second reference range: 524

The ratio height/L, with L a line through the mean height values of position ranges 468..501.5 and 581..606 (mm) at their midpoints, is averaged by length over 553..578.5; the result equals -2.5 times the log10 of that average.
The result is 0.10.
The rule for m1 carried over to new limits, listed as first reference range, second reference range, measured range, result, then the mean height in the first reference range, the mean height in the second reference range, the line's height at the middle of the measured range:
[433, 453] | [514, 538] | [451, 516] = -3.9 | 453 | 390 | 423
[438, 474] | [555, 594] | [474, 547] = 8.6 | 452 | 514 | 480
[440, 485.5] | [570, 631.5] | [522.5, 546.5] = 4.4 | 444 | 508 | 477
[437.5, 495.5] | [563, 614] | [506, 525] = 2.2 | 440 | 527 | 475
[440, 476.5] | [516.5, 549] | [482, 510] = -2.4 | 451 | 396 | 423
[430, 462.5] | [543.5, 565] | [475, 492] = 1.5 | 454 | 461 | 456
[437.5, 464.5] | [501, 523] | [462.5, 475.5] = 0.3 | 456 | 441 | 452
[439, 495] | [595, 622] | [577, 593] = -1.8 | 440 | 505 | 494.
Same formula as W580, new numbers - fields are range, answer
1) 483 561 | 515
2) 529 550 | 459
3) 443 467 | 479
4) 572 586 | 565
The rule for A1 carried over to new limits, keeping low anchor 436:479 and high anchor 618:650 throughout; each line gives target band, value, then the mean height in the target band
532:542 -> 1.42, 383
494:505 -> -1.17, 495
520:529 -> 1.14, 390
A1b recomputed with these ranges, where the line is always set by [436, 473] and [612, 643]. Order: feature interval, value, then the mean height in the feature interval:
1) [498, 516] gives -0.78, 468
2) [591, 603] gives -3.55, 575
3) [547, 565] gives -0.88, 468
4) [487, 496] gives 0.41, 429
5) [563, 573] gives -0.73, 478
